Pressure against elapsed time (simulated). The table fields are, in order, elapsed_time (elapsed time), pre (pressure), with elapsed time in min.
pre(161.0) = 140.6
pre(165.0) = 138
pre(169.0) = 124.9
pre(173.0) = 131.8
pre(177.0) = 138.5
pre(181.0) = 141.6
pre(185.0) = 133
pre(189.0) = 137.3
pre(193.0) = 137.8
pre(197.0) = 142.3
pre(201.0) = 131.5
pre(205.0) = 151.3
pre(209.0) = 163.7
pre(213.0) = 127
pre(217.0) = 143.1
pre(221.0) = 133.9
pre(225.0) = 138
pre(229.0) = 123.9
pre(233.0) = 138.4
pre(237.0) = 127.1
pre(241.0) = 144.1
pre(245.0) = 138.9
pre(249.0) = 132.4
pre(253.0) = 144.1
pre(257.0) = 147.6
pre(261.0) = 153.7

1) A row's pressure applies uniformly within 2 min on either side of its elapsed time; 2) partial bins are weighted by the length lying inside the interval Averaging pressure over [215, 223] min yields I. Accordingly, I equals 138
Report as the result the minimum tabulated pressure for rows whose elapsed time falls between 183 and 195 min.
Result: 133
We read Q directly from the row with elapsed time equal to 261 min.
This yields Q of 153.7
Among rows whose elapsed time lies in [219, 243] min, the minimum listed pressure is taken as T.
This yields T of 123.9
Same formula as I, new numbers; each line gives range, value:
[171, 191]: 136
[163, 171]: 131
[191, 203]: 137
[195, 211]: 147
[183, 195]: 136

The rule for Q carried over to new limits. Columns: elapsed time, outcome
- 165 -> 138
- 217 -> 143.1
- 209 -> 163.7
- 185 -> 133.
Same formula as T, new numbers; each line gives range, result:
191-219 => 127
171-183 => 131.8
